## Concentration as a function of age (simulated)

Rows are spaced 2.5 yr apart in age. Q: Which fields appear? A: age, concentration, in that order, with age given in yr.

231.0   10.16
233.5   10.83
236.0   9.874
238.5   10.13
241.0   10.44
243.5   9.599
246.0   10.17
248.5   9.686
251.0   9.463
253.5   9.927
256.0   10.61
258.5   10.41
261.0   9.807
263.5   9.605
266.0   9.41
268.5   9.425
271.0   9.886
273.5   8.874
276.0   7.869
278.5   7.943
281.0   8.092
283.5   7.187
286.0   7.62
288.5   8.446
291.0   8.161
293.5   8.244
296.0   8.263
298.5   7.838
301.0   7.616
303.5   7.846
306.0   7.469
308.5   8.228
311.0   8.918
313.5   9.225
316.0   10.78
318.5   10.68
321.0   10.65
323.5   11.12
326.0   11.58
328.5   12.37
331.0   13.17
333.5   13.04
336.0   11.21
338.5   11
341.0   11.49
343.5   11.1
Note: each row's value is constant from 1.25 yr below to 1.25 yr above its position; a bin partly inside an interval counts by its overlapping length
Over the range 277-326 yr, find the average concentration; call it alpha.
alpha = 8.72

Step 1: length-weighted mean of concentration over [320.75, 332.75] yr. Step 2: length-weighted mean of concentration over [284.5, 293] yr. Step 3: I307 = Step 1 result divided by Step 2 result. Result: 1.48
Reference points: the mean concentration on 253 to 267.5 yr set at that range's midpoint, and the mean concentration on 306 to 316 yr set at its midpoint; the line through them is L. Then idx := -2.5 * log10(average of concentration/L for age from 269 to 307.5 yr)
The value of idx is 0.15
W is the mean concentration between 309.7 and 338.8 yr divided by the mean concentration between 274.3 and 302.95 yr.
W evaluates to 1.4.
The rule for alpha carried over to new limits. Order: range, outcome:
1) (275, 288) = 7.78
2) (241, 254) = 9.82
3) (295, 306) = 7.83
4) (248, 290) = 9.06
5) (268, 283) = 8.57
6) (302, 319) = 8.93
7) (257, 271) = 9.76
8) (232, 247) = 10.2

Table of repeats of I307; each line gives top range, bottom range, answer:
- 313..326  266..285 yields 1.25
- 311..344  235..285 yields 1.20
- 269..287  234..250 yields 0.83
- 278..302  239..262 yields 0.79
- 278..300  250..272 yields 0.81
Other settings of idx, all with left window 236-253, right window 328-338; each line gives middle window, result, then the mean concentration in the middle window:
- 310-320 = 0.19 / 9.94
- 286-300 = 0.35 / 8.13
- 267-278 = 0.19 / 8.95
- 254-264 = 0.02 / 10.1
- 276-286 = 0.37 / 7.74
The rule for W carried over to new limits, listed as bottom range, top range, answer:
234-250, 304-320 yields 0.92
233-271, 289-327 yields 0.91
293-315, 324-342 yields 1.46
